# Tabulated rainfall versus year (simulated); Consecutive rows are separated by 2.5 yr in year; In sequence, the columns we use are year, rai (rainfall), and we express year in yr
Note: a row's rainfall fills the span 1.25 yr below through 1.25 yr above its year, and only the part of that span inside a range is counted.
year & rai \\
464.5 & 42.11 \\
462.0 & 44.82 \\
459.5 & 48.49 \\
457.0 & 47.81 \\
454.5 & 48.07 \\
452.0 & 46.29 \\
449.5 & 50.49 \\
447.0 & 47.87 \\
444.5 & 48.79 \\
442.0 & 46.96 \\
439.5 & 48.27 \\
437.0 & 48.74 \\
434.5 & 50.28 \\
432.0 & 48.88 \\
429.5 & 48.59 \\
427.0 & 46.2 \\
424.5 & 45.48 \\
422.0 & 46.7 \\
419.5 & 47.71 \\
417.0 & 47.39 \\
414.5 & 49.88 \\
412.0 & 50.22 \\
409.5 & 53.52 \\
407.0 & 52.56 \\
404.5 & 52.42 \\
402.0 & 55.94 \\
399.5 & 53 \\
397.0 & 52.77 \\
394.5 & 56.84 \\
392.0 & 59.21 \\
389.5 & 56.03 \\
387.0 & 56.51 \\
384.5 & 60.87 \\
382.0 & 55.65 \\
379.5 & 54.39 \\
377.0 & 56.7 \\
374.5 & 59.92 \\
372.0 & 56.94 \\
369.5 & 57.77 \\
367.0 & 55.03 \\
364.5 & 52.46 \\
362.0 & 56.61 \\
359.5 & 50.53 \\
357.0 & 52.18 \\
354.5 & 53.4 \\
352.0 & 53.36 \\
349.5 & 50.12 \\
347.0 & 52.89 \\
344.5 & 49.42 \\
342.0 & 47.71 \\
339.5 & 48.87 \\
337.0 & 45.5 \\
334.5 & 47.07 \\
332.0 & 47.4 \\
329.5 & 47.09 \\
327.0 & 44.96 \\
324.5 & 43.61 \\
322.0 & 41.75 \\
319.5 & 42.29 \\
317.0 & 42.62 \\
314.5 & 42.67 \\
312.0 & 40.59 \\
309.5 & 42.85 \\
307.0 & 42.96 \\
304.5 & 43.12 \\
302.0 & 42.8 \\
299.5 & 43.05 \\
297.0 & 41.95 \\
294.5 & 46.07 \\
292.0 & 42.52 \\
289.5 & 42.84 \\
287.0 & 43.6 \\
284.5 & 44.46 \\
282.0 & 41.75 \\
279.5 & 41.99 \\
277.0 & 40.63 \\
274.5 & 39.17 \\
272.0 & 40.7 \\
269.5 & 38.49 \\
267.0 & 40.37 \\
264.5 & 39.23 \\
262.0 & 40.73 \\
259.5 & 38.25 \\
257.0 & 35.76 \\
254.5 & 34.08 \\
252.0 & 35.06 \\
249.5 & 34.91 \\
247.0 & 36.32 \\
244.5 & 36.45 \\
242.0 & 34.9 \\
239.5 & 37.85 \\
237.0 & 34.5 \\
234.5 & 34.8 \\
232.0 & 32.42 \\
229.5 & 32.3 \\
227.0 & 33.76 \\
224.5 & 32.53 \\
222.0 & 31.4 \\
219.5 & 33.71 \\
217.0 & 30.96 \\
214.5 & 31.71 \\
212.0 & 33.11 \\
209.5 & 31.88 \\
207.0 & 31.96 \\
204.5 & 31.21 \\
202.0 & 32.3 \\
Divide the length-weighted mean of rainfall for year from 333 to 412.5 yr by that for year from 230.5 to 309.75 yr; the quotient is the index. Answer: 1.36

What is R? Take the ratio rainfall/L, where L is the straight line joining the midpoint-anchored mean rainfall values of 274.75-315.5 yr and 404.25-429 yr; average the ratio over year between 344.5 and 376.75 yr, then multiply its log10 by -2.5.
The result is -0.17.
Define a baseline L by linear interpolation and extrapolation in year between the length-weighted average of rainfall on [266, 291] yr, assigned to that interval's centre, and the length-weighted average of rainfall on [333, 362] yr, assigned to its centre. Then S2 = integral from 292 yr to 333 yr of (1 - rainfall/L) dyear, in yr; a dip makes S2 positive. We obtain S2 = 2.1 yr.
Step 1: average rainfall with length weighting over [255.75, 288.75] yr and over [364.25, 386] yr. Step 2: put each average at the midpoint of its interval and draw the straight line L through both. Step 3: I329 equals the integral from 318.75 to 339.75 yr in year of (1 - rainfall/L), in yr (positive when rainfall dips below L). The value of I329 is 1.8 yr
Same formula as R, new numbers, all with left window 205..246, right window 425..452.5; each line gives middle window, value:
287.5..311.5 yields -0.12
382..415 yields -0.20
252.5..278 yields -0.07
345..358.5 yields -0.23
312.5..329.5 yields -0.08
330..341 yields -0.15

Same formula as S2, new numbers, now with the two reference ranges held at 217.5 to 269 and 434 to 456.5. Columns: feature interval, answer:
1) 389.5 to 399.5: -2.4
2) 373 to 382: -2.6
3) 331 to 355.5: -4.5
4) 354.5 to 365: -2.5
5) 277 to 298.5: -2.6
